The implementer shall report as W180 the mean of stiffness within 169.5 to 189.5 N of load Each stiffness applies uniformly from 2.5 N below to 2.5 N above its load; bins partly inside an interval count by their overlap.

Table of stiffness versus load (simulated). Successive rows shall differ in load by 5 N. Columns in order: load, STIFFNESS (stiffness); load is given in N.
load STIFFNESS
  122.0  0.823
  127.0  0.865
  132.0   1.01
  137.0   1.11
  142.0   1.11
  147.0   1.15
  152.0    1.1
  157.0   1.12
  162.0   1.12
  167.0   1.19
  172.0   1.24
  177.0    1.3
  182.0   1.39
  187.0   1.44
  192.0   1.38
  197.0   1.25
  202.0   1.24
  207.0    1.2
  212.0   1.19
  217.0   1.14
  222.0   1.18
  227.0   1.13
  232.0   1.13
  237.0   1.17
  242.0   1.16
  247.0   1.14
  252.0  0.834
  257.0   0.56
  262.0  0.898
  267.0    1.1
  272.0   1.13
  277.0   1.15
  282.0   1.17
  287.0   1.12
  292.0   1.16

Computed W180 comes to 1.34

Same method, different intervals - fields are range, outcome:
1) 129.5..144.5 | 1.08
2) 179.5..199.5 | 1.36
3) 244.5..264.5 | 0.858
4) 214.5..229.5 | 1.15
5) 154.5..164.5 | 1.12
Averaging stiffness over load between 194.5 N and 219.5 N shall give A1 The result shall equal 1.2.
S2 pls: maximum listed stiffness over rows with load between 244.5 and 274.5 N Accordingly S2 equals 1.14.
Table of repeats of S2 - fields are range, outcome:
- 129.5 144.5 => 1.11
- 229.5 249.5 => 1.17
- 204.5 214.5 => 1.2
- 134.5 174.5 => 1.24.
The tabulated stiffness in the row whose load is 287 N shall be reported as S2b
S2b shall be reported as 1.12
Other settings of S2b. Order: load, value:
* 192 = 1.38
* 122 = 0.823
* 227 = 1.13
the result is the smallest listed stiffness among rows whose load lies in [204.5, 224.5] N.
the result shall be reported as 1.14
